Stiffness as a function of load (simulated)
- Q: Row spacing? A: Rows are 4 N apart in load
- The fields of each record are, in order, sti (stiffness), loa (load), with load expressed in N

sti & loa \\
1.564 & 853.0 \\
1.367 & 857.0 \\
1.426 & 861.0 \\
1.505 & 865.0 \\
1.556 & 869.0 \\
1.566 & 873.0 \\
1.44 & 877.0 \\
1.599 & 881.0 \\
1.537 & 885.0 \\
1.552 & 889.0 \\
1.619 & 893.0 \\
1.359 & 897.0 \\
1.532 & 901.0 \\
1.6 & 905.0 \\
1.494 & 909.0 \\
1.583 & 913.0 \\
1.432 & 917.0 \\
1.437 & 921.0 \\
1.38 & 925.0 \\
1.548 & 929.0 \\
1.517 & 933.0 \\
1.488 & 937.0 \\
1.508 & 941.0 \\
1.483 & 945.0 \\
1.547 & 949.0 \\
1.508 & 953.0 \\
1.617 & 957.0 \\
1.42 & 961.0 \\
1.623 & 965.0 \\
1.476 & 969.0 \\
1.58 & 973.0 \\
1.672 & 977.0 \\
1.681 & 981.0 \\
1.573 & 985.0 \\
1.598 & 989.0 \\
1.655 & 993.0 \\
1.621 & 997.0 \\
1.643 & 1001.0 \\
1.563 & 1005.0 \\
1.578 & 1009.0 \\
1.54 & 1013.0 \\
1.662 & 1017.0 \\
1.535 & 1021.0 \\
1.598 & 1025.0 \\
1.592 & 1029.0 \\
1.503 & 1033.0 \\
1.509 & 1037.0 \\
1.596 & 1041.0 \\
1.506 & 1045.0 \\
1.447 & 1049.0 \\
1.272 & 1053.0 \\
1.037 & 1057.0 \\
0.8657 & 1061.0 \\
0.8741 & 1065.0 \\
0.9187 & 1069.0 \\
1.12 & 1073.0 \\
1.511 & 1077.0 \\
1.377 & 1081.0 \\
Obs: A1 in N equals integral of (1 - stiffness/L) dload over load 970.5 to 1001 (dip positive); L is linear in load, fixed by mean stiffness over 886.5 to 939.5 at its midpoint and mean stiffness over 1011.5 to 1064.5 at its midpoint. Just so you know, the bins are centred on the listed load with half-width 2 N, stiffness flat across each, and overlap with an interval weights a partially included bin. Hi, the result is -3.6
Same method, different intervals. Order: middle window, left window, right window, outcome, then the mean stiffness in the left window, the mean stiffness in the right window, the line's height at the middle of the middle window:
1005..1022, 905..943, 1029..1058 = -1.52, 1.49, 1.44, 1.45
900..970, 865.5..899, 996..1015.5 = 1.93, 1.53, 1.59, 1.55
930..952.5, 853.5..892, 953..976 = 0.39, 1.51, 1.55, 1.54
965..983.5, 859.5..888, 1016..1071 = -2.44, 1.52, 1.35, 1.42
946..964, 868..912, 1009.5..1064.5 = -0.50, 1.53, 1.42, 1.48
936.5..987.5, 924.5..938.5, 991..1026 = -0.60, 1.49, 1.6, 1.54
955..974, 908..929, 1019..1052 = -0.60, 1.47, 1.53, 1.49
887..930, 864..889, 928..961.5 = 0.73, 1.54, 1.52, 1.53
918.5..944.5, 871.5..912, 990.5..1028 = 1.26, 1.53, 1.6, 1.55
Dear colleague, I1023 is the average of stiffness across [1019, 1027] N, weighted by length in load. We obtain 1.57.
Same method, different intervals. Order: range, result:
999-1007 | 1.6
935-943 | 1.5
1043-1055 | 1.41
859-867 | 1.47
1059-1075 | 0.945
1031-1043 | 1.54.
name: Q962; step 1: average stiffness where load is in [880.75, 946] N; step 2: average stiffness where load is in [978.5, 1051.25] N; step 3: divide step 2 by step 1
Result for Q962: 1.0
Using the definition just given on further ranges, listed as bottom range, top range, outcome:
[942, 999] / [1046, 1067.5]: 0.71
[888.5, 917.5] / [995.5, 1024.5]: 1.04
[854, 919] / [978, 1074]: 0.95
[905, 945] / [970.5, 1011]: 1.08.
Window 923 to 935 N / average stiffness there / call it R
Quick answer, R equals 1.48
